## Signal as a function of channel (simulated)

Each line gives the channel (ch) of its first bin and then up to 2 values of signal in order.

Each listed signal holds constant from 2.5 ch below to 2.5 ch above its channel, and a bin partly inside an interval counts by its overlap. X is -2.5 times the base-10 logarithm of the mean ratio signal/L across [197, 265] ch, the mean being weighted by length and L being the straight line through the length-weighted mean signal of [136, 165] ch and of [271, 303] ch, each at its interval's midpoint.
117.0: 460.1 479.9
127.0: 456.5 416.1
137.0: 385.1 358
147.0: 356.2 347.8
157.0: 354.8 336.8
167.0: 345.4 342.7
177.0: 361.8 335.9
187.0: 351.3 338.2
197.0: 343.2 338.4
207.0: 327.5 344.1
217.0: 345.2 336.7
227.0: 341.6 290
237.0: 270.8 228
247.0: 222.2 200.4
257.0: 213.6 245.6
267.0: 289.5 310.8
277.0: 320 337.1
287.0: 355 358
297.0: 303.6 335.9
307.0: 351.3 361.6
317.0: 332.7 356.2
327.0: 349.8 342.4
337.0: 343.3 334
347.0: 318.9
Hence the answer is 0.19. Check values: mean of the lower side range 355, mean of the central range 287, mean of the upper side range 332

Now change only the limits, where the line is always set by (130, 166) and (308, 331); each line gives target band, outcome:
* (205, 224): 0.06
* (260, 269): 0.30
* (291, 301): 0.08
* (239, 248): 0.48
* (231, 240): 0.28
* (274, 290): 0.05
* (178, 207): 0.06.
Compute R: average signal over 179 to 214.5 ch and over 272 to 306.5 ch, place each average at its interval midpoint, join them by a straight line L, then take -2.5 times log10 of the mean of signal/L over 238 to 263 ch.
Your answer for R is 0.44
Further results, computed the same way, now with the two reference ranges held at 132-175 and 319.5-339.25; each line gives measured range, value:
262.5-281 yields 0.16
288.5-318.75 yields 0.03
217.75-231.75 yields 0.07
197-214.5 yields 0.05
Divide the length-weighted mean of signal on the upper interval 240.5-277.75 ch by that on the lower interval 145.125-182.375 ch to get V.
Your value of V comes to 0.7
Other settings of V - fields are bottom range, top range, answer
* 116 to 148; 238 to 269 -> 0.56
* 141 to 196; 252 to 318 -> 0.90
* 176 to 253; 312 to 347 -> 1.10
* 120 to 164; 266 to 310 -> 0.85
